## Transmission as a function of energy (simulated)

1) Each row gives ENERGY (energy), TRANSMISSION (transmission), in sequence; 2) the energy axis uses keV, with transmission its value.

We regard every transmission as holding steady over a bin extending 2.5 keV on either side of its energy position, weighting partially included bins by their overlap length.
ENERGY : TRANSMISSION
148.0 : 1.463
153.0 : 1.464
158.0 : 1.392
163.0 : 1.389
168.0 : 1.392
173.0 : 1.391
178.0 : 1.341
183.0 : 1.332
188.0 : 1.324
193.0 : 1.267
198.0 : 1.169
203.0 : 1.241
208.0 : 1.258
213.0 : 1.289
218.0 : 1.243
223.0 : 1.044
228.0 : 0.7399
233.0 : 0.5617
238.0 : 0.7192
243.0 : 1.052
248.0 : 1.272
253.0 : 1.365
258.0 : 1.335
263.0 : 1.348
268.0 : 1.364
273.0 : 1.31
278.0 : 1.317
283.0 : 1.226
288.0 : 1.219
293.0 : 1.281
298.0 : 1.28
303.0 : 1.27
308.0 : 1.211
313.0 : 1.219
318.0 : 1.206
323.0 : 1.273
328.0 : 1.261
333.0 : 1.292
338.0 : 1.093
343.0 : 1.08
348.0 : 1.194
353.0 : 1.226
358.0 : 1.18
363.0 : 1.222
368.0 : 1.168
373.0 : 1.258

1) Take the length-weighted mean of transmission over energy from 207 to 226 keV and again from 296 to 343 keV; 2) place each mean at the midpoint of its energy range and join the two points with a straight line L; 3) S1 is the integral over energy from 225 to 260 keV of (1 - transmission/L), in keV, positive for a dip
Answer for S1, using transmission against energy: 5.8 keV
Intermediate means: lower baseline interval 1.19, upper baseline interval 1.23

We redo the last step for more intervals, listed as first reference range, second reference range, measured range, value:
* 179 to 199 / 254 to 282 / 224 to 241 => 7.7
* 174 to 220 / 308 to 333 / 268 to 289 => -0.5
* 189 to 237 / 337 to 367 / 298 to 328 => -2.5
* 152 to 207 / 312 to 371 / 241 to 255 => 0.5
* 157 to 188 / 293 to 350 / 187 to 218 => 2.0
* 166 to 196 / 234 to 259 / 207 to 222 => -0.3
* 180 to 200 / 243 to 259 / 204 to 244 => 8.9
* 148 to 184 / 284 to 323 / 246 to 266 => -0.6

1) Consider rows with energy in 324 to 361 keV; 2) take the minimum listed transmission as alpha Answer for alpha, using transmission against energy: 1.08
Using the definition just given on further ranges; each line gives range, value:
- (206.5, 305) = 0.5617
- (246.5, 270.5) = 1.272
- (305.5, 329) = 1.206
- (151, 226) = 1.044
